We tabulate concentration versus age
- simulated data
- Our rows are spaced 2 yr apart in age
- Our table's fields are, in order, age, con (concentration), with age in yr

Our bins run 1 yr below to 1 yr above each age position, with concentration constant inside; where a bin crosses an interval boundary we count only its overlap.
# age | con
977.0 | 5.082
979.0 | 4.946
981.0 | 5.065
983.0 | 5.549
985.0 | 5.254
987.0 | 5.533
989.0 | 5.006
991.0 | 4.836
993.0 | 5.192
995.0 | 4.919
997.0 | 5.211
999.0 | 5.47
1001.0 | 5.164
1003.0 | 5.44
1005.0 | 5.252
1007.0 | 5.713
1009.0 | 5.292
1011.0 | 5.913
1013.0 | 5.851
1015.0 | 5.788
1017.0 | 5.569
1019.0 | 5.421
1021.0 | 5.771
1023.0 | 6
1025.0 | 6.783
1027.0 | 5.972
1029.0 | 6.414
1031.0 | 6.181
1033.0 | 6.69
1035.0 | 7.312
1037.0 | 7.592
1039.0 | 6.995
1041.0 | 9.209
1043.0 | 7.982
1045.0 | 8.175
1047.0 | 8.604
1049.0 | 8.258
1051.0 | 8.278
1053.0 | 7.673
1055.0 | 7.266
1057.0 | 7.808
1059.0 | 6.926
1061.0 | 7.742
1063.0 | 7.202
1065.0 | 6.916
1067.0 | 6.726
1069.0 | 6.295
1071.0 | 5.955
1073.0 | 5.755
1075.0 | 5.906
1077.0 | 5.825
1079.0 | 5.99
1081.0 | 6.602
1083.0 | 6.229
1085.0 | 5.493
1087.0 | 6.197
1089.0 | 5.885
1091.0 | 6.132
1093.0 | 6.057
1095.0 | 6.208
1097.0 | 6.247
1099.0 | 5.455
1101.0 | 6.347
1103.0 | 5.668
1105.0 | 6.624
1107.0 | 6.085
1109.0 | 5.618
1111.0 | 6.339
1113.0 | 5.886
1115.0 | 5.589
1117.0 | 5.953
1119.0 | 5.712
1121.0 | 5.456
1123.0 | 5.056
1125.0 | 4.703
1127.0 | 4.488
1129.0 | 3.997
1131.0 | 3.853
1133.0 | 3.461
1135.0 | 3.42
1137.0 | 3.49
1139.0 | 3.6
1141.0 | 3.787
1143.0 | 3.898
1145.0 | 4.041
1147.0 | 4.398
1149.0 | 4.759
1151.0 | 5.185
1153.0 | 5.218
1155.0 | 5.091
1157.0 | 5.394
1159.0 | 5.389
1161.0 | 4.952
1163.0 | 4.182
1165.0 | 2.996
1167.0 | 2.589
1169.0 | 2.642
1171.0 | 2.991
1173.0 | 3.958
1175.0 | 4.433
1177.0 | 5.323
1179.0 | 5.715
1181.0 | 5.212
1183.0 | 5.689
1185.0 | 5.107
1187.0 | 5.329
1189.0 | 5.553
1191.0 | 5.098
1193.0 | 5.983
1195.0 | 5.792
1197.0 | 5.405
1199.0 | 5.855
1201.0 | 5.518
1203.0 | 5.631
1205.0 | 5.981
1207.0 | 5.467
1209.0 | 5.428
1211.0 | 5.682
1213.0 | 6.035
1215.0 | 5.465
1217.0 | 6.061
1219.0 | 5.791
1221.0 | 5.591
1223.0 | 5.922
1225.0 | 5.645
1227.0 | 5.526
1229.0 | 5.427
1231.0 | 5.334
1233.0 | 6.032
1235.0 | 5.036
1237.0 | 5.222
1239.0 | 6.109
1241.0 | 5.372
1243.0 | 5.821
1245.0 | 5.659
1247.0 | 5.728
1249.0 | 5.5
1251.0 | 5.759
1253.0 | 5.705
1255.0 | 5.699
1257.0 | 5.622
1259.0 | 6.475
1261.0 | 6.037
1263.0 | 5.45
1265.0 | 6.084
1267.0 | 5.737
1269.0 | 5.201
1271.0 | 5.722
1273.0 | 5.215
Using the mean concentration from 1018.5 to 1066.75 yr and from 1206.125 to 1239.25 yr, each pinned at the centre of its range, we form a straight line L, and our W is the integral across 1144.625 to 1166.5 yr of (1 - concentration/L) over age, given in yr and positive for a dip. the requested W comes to 5.5 yr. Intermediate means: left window 7.23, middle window 4.66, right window 5.62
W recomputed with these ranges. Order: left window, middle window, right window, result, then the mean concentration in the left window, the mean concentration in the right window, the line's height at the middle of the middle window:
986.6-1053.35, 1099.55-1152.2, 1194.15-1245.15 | 9.42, 6.33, 5.65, 5.97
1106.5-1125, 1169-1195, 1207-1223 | 3.35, 5.68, 5.72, 5.71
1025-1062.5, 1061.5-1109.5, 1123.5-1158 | -0.60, 7.48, 4.29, 6.11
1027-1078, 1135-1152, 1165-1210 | 4.73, 7.16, 4.99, 5.7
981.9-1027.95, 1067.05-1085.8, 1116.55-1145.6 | -4.74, 5.52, 4.3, 4.83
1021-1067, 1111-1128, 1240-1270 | 3.36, 7.31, 5.72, 6.74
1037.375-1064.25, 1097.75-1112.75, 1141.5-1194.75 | 0.82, 7.84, 4.67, 6.37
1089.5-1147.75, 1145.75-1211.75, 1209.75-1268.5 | 5.43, 5.1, 5.7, 5.4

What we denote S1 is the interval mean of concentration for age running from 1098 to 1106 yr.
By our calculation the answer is 6.02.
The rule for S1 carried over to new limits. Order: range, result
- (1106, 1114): 5.98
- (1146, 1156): 4.93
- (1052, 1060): 7.42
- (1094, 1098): 6.23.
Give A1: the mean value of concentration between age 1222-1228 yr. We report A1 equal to 5.7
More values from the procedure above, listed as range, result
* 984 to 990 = 5.26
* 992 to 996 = 5.06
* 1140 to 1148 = 4.03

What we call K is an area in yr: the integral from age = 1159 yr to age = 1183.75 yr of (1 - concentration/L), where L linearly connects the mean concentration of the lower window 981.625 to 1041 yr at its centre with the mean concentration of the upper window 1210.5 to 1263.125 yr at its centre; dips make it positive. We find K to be 6.4 yr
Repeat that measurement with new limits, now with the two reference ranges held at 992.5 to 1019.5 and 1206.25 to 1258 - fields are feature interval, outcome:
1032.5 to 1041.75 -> -3.5 yr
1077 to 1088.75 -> -1.2 yr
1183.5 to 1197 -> 0.3 yr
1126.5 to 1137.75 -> 3.6 yr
